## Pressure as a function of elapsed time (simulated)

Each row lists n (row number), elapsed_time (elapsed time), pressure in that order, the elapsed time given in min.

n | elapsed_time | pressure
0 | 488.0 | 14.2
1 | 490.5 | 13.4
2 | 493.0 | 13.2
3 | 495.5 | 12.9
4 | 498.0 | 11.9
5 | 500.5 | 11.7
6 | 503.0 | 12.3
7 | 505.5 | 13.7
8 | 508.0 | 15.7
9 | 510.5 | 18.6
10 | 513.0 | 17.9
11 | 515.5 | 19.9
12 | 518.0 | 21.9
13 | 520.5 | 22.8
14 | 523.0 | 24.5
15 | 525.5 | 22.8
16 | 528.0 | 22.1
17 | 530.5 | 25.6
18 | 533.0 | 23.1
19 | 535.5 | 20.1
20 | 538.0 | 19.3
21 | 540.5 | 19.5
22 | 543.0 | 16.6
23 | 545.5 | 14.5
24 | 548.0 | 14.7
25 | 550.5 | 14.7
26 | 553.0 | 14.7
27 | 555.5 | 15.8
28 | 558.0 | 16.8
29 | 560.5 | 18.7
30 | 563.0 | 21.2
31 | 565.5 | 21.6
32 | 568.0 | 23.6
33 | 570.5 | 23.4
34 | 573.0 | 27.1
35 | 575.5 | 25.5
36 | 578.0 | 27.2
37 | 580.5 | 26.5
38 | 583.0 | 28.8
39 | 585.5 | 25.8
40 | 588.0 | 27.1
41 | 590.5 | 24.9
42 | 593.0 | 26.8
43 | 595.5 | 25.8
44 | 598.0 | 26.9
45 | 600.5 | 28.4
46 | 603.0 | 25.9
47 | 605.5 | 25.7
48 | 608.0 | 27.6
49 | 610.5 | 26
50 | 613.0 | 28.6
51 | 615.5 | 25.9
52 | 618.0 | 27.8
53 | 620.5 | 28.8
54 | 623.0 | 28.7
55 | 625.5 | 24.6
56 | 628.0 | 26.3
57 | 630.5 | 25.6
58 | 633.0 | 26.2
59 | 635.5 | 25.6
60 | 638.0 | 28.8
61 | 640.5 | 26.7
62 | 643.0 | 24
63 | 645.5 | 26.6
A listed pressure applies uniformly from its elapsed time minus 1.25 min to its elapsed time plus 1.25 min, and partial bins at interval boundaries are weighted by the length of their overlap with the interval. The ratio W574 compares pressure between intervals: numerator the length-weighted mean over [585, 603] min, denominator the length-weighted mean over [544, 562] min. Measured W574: 1.68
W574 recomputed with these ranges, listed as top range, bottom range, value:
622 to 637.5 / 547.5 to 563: 1.60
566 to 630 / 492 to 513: 1.89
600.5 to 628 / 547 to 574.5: 1.39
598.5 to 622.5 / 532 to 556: 1.58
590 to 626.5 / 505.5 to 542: 1.30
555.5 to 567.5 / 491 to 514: 1.37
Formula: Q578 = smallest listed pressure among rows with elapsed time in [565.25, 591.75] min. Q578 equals 21.6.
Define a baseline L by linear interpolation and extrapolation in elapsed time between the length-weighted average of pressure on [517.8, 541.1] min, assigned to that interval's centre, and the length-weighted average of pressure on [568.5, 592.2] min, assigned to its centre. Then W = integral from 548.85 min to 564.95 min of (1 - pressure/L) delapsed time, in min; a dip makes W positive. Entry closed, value 4.8 min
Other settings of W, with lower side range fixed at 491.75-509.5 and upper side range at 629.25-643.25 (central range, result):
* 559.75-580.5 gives -4.1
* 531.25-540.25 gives -2.4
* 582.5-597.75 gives -3.2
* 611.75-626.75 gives -1.7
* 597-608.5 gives -1.9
